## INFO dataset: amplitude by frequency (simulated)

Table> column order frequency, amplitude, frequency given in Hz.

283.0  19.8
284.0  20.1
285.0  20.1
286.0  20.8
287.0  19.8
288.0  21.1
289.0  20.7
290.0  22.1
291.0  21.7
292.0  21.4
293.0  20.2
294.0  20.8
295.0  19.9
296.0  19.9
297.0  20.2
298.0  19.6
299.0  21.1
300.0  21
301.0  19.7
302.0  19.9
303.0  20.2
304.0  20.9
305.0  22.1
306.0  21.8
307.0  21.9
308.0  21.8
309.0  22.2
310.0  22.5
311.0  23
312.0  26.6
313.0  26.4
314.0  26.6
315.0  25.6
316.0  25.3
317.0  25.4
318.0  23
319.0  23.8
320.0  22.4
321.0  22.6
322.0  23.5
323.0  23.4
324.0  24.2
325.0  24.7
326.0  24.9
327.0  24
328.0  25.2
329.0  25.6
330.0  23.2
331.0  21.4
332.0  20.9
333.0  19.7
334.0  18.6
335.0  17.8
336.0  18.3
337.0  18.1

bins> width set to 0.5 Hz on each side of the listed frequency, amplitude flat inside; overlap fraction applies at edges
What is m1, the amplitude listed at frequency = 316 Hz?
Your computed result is 25.3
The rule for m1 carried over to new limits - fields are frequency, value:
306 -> 21.8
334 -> 18.6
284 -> 20.1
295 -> 19.9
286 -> 20.8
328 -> 25.2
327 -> 24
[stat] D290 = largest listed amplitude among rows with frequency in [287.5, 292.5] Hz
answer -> 22.1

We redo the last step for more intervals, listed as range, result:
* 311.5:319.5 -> 26.6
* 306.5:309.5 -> 22.2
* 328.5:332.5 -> 25.6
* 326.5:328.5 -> 25.2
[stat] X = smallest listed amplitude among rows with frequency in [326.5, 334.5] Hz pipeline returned 18.6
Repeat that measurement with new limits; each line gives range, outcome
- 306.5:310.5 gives 21.8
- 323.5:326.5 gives 24.2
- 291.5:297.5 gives 19.9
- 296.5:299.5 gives 19.6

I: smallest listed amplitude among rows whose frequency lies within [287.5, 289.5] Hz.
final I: 20.7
